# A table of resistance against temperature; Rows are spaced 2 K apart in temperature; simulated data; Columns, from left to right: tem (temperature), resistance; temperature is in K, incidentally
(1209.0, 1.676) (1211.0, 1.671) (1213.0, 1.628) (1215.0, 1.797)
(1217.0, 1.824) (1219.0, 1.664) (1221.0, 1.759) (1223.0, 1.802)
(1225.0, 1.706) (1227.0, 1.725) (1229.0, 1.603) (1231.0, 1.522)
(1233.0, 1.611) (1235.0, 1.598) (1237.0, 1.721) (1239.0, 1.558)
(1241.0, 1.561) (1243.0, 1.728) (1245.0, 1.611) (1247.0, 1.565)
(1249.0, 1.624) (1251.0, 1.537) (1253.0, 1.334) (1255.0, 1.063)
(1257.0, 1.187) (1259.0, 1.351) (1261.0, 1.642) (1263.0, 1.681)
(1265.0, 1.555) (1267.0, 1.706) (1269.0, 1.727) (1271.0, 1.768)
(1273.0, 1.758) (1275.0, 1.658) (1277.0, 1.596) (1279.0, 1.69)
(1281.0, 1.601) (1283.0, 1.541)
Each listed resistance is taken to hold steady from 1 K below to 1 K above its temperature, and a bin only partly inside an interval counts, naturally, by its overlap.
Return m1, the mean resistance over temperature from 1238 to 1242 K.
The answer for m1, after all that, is 1.56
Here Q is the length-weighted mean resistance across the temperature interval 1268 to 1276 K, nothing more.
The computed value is 1.73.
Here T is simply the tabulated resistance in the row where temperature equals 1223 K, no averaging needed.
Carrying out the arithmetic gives 1.802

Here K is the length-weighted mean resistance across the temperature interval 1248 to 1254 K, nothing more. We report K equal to 1.5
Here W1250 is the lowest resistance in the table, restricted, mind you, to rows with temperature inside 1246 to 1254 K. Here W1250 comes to 1.334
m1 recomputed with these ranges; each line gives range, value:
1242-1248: 1.63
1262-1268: 1.65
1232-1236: 1.6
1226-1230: 1.66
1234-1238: 1.66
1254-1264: 1.38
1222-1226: 1.75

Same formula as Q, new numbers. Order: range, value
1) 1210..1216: 1.7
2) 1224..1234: 1.63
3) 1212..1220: 1.73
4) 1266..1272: 1.73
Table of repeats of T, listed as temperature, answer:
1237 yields 1.721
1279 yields 1.69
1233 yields 1.611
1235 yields 1.598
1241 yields 1.561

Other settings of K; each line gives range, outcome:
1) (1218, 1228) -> 1.73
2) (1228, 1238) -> 1.61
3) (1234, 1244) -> 1.63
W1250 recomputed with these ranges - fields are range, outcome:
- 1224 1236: 1.522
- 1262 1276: 1.555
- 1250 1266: 1.063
